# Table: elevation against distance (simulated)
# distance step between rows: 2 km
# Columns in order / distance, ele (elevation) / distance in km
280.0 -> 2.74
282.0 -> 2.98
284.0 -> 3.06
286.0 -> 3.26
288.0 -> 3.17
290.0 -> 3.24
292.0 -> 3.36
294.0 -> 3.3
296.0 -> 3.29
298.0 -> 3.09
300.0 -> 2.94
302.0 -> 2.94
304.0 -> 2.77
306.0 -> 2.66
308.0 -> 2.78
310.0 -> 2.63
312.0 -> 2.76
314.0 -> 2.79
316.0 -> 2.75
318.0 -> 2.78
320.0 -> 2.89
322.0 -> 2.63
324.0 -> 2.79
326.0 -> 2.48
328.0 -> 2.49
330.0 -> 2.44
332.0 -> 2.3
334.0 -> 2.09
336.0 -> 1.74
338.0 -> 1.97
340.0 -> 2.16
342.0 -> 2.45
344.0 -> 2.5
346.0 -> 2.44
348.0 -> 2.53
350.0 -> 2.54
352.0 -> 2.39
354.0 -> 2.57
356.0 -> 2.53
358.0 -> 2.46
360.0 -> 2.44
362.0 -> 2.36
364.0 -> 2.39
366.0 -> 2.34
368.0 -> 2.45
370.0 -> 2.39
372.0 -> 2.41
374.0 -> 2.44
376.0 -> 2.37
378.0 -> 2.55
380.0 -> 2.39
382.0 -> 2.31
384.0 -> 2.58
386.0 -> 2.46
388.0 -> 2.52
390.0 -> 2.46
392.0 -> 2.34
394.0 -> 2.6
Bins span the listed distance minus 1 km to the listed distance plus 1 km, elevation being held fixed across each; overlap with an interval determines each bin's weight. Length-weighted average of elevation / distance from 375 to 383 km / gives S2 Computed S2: 2.41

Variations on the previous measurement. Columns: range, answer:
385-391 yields 2.48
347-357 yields 2.51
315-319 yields 2.76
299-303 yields 2.94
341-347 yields 2.46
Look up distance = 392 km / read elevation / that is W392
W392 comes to 2.34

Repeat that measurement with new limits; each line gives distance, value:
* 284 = 3.06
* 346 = 2.44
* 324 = 2.79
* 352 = 2.39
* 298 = 3.09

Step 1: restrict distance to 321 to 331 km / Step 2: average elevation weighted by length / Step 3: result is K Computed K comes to 2.57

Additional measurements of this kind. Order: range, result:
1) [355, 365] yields 2.44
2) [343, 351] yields 2.5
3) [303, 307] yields 2.71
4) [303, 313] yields 2.72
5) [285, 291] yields 3.22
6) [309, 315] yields 2.73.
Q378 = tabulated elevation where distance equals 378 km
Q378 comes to 2.55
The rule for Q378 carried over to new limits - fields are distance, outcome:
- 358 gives 2.46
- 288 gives 3.17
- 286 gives 3.26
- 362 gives 2.36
